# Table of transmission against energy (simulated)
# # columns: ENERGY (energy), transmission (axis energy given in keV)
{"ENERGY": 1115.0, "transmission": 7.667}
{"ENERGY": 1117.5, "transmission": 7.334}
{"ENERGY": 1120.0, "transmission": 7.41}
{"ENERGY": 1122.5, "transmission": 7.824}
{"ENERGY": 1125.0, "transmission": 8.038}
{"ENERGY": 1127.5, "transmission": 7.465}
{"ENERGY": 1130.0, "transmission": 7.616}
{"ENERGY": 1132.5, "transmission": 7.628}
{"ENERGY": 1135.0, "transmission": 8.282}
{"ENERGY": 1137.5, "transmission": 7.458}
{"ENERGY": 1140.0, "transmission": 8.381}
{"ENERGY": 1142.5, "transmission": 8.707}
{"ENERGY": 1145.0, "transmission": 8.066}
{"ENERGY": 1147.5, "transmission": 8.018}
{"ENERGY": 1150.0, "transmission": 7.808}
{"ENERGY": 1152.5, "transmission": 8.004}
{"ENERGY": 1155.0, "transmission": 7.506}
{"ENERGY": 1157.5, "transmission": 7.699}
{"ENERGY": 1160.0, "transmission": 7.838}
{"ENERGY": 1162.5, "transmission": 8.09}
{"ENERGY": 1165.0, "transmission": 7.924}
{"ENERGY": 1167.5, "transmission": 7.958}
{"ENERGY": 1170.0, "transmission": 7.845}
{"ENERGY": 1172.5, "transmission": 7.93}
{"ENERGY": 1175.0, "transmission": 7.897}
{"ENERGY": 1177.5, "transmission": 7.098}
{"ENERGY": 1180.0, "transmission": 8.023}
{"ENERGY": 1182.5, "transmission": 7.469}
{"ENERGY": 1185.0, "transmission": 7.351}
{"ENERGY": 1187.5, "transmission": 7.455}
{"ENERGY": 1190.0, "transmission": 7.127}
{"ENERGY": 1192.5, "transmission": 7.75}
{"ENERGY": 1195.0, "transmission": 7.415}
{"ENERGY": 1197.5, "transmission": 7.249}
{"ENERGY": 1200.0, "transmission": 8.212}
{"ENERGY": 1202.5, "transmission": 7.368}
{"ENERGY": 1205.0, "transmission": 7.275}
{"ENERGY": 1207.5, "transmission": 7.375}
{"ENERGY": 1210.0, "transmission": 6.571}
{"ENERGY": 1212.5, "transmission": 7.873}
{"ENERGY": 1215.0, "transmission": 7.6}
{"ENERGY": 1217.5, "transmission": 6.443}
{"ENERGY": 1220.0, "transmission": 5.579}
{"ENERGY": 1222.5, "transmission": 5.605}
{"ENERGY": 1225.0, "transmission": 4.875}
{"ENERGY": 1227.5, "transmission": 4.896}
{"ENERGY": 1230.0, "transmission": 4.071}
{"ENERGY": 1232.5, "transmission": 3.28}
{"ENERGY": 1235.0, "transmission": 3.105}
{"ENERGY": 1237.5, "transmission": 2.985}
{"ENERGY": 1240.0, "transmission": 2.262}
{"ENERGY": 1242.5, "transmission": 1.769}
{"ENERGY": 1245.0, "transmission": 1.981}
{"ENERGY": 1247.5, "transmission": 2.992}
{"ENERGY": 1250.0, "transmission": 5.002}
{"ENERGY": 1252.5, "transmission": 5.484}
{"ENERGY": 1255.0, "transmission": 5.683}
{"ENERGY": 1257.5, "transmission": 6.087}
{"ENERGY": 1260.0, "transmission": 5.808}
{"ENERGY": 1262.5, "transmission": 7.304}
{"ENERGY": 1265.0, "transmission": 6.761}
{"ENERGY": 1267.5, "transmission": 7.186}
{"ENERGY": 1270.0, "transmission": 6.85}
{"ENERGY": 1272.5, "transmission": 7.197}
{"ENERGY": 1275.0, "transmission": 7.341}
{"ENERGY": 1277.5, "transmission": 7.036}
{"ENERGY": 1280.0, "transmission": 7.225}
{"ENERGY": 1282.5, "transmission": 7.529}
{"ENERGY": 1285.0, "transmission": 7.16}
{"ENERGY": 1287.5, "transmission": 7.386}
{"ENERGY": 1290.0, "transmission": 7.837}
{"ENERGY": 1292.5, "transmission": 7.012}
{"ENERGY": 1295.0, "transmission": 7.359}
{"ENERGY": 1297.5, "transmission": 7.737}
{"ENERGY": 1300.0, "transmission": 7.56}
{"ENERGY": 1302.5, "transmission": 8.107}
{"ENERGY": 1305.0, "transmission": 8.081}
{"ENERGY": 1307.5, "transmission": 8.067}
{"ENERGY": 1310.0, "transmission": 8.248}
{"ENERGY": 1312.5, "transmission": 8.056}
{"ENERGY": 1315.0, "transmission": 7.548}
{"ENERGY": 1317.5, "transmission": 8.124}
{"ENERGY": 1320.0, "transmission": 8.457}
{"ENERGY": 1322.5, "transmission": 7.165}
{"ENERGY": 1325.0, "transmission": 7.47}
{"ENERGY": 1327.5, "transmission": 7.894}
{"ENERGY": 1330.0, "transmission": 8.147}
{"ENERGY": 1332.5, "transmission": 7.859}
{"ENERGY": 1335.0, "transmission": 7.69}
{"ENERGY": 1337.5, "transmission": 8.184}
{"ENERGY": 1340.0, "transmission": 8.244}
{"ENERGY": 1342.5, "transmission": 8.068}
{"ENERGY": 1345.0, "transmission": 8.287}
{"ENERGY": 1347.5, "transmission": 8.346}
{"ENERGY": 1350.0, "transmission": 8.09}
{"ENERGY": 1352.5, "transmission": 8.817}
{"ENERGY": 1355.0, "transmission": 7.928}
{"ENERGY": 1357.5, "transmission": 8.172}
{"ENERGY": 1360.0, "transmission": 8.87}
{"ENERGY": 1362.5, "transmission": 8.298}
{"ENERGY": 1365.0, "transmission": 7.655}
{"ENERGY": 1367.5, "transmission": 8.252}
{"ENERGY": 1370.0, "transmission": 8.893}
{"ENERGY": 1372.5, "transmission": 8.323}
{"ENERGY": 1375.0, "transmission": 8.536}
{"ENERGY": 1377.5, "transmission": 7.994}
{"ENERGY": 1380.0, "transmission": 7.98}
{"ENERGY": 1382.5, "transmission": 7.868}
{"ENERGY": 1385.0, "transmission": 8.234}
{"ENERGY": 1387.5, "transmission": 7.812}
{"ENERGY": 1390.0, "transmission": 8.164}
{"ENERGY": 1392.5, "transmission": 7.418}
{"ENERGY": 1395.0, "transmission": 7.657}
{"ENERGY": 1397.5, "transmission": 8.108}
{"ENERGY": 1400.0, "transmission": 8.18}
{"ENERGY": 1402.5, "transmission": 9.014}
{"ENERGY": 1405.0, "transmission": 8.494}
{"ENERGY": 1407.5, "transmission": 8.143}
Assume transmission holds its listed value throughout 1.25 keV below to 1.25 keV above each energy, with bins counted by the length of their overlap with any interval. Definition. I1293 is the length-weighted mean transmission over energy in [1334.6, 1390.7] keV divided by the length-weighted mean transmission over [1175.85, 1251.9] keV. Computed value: 1.41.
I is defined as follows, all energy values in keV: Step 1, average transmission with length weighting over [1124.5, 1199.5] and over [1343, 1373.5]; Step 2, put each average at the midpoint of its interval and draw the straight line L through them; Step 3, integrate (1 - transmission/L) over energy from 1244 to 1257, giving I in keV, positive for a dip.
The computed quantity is 5.90 keV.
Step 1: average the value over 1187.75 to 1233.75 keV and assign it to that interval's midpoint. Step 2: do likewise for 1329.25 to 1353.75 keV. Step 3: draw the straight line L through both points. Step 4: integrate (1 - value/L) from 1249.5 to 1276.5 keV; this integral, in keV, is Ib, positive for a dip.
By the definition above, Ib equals 2.6 keV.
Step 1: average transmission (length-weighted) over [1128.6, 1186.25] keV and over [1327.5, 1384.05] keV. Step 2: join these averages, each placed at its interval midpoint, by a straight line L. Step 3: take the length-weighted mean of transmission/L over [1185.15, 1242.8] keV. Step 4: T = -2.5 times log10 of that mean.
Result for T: 0.317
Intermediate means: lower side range 7.85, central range 5.93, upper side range 8.2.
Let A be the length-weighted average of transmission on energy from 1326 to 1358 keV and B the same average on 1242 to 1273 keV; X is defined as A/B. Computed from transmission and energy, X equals 1.49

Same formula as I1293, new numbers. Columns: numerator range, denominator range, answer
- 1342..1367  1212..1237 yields 1.59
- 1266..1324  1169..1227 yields 1.06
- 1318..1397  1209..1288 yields 1.45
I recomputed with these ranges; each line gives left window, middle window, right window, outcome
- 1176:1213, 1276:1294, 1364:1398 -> 1.0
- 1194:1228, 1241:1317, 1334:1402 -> 7.8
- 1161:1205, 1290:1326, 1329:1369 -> 1.2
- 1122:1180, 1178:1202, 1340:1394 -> 1.2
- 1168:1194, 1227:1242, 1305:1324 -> 8.7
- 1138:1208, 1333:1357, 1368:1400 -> -0.4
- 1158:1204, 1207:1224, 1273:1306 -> 2.1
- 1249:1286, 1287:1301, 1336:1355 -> -0.6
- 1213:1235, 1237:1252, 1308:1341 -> 7.4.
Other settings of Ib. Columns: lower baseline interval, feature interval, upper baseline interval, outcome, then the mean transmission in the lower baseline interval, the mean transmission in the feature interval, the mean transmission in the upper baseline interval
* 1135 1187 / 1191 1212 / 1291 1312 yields 1.1 keV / 7.86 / 7.42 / 7.78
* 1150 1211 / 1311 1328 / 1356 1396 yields 0.3 keV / 7.61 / 7.82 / 8.13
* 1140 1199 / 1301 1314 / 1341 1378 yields 0.1 keV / 7.76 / 8.09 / 8.31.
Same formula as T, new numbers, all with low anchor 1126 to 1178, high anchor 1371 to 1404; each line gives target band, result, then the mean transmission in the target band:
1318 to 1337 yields 0.03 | 7.84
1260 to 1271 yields 0.16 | 6.89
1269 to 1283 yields 0.12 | 7.18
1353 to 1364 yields -0.03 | 8.34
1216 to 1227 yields 0.38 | 5.62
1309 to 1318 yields 0.01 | 7.98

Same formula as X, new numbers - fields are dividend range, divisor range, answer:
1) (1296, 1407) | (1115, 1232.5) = 1.10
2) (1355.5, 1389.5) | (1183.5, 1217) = 1.11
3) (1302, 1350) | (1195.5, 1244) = 1.45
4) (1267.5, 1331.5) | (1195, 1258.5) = 1.44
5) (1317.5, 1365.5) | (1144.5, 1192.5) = 1.05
